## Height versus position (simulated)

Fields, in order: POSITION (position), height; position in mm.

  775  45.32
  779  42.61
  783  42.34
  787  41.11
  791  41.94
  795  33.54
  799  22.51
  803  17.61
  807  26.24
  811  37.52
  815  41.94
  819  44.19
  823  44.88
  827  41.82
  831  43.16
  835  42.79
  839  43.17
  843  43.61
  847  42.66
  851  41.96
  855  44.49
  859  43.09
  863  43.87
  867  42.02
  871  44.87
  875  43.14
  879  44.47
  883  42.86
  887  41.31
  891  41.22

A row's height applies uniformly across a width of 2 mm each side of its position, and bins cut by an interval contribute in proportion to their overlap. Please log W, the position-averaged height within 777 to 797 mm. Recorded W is 40.3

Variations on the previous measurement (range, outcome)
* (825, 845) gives 42.9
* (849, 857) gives 43.2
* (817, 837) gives 43.4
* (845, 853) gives 42.3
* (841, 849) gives 43.1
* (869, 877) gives 44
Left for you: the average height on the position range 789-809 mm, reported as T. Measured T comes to 28.4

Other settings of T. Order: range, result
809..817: 39.7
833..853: 42.8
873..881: 43.8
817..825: 44.5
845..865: 43.2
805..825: 39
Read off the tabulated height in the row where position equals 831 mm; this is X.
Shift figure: 43.16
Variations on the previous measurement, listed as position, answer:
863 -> 43.87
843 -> 43.61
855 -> 44.49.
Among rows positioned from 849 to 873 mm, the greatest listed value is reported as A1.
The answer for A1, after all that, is 44.87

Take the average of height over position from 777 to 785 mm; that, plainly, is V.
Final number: 42.5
